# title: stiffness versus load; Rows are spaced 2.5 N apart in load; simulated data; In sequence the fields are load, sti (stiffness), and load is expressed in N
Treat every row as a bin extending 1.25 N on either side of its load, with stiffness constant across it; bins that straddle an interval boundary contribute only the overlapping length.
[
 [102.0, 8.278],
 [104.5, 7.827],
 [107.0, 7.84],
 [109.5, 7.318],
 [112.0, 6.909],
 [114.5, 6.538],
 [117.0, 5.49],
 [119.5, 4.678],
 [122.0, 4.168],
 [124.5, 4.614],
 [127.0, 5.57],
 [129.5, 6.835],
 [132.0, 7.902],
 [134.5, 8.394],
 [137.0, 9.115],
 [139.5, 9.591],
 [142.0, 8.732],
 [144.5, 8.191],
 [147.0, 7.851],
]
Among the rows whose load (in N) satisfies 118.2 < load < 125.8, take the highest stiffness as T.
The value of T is 4.678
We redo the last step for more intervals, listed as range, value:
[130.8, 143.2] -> 9.591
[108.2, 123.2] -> 7.318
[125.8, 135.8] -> 8.394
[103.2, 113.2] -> 7.84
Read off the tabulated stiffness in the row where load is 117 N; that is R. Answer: 5.49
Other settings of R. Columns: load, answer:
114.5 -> 6.538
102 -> 8.278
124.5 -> 4.614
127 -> 5.57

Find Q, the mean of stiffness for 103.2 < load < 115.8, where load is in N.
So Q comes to 7.28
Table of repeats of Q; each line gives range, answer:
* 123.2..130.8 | 5.68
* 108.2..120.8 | 6.19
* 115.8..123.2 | 4.78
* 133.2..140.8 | 9.02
